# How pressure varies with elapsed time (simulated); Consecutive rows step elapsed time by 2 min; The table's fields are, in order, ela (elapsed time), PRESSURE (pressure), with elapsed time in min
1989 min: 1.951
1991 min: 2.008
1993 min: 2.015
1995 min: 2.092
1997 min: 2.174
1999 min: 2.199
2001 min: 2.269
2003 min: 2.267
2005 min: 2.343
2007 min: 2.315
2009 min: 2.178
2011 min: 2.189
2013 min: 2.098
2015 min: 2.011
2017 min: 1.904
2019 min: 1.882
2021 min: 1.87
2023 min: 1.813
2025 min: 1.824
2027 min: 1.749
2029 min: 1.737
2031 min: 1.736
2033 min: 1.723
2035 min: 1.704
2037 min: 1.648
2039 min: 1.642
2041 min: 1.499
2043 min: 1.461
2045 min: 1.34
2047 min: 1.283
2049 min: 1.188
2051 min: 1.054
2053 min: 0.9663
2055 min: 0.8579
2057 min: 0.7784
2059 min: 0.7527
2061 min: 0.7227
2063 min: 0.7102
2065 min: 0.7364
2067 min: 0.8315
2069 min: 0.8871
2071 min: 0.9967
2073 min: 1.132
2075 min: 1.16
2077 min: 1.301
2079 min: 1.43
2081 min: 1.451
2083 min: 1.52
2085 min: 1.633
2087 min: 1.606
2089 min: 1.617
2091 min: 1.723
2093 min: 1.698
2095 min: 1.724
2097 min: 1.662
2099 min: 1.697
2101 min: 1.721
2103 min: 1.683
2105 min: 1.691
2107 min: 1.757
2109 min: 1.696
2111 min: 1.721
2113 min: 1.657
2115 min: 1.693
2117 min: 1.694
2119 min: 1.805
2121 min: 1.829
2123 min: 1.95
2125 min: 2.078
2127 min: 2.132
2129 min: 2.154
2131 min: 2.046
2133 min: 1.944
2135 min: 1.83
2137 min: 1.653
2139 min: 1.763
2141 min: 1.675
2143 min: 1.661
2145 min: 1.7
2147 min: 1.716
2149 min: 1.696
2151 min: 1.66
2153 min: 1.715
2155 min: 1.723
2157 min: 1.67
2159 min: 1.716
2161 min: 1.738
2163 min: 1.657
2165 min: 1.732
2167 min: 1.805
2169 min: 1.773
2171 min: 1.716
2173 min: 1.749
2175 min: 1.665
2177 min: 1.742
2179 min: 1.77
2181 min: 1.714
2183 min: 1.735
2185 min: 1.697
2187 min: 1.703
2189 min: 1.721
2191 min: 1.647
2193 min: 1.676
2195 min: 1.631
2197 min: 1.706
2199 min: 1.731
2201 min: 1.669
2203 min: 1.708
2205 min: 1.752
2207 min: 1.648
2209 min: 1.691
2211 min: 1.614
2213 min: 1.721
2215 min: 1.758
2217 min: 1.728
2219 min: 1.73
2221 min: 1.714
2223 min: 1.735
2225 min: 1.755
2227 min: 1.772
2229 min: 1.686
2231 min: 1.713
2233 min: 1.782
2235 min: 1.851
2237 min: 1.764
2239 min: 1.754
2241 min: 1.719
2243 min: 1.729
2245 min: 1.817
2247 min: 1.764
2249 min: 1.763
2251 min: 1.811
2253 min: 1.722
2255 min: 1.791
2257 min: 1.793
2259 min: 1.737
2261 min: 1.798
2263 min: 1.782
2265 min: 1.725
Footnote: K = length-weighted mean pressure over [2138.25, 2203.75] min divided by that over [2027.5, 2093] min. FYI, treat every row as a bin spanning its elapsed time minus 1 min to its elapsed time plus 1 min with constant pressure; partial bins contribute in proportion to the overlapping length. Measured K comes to 1.33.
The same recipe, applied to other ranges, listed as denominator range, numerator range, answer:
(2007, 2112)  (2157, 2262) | 1.16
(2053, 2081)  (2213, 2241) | 1.81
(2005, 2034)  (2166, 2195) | 0.88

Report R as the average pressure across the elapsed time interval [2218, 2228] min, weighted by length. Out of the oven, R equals 1.74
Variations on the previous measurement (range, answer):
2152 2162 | 1.71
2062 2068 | 0.759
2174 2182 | 1.72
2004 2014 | 2.22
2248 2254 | 1.77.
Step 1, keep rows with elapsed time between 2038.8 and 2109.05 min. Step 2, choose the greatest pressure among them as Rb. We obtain 1.757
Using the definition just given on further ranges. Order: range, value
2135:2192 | 1.83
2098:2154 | 2.154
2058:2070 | 0.8871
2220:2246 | 1.851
